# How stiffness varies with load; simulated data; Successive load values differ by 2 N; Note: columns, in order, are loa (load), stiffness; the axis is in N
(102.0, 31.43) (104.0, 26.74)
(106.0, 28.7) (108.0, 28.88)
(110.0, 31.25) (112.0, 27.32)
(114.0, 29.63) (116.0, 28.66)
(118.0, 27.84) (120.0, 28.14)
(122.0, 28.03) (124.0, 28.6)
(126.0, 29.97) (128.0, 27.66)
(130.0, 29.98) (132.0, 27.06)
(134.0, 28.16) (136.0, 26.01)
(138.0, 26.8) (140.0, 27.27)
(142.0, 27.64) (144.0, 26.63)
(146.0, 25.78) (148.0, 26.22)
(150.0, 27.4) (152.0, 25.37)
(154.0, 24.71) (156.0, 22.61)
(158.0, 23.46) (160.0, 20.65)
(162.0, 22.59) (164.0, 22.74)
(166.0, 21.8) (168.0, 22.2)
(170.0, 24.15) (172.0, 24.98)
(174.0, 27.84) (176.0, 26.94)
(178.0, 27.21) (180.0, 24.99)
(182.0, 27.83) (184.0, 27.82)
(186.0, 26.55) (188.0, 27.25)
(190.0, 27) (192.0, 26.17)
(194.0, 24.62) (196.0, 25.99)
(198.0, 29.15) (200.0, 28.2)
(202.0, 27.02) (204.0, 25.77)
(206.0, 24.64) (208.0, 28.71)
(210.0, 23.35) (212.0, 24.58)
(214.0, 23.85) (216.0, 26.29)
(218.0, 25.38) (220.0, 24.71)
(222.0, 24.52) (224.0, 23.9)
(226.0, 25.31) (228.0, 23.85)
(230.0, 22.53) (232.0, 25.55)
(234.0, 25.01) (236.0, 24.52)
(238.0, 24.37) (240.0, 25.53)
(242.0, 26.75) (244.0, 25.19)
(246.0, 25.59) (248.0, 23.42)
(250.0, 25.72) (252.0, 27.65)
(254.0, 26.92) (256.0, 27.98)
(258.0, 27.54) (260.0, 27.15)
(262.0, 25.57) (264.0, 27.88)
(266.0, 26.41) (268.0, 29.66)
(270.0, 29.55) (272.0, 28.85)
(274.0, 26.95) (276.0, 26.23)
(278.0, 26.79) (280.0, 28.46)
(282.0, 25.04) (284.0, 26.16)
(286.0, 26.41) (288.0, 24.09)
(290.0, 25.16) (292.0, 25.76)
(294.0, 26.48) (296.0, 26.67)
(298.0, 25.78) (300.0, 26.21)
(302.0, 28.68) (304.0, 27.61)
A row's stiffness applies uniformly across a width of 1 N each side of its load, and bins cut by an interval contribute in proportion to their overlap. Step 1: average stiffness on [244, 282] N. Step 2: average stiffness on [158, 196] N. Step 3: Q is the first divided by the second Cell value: 1.1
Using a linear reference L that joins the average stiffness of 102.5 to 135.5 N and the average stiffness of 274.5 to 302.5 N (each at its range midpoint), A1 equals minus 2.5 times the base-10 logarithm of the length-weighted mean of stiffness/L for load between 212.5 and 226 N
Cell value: 0.10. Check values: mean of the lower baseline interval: 28.5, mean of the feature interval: 24.8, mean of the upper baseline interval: 26.2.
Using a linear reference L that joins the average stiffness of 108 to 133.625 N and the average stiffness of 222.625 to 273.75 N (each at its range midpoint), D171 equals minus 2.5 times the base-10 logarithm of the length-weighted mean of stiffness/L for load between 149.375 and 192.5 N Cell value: 0.11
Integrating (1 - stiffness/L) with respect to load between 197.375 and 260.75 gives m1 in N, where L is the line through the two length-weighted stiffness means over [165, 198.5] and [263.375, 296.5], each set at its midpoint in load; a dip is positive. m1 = 1.9 N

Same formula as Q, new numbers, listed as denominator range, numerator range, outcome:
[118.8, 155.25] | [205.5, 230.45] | 0.91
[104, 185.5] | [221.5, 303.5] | 0.99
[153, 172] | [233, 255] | 1.11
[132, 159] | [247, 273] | 1.05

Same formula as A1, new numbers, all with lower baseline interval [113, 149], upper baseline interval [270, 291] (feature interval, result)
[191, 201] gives 0.02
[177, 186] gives 0.02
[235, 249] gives 0.08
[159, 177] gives 0.16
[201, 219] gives 0.07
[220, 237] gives 0.11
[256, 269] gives -0.03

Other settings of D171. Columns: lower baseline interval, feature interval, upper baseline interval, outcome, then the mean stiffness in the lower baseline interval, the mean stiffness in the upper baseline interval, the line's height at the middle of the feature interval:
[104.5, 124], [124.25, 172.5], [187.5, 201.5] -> 0.10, 28.7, 26.9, 27.9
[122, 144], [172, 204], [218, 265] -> -0.01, 27.9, 25.5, 26.7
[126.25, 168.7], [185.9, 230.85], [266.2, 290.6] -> 0.02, 25.5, 27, 26.2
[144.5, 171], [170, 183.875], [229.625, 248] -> -0.10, 23.9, 25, 24.1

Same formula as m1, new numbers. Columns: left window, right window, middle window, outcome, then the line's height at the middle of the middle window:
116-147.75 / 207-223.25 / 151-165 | 1.9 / 26.9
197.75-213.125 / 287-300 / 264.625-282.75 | -1.2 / 25.8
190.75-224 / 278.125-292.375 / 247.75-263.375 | -0.5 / 25.9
